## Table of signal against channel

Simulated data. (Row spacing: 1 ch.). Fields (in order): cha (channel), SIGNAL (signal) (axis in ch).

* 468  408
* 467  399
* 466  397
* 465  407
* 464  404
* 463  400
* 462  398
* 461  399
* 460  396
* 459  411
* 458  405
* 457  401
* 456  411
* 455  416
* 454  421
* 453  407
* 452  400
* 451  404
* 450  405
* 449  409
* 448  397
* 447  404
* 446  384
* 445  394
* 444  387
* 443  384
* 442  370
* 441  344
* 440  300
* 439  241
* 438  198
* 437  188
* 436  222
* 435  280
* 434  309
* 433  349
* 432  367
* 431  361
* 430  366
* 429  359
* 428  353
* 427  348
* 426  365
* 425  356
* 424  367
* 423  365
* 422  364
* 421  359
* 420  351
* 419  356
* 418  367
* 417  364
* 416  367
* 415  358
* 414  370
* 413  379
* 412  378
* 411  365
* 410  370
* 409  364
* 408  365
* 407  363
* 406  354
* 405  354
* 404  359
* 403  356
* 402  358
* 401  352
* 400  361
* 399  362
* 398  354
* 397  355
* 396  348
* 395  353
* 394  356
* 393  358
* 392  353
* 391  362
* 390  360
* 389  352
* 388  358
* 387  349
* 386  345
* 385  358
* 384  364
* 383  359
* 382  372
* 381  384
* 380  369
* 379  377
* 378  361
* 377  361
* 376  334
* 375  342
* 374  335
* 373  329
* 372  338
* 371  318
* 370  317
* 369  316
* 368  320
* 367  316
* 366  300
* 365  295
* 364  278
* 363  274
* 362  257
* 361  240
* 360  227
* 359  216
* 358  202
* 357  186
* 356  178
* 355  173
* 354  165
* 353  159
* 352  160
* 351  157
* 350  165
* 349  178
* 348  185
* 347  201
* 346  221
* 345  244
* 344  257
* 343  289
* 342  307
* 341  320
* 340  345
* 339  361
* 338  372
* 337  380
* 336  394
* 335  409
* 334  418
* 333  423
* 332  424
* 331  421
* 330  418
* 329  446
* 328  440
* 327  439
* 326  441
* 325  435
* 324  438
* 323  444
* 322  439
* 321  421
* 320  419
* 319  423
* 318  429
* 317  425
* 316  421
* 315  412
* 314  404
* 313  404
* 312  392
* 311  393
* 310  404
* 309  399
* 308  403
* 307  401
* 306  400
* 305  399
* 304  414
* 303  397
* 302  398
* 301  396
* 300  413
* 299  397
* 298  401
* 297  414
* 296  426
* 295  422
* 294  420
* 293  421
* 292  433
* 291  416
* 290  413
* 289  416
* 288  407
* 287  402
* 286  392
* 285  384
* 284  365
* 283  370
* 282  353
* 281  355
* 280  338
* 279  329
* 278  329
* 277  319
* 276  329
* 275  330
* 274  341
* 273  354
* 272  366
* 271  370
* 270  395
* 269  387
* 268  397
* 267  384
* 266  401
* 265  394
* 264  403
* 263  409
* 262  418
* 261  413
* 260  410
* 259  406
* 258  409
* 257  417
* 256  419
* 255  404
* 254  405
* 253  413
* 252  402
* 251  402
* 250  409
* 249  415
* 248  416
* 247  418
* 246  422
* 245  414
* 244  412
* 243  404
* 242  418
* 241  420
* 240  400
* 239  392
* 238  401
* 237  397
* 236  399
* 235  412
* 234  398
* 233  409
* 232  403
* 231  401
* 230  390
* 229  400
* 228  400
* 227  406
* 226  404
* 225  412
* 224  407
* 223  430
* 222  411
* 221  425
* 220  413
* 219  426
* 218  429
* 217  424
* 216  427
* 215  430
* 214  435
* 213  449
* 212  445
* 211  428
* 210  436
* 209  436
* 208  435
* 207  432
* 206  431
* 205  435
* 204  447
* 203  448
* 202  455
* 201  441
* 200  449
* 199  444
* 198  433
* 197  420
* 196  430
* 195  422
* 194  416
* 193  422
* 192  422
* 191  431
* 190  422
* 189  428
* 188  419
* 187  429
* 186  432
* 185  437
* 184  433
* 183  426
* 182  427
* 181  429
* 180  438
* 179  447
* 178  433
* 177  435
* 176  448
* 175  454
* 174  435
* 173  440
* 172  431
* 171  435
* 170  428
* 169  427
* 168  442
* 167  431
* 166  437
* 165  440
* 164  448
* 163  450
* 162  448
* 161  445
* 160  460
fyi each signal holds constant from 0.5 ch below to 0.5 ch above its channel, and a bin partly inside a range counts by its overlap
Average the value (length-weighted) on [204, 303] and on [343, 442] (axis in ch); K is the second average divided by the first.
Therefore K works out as 0.8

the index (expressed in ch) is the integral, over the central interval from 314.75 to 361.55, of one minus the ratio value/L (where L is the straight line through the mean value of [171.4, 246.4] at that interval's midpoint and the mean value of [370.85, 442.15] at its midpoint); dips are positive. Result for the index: 6.4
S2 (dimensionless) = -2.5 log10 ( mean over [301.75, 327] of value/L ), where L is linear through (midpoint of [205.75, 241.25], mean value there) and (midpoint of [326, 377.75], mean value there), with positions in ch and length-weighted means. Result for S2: -0.24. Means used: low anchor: 416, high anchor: 299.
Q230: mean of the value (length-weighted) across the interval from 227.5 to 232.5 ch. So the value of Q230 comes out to 399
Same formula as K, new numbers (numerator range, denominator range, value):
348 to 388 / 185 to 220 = 0.66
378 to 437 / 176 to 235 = 0.83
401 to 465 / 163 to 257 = 0.86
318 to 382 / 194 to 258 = 0.76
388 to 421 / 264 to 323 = 0.92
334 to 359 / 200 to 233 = 0.60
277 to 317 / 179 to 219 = 0.91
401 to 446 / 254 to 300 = 0.89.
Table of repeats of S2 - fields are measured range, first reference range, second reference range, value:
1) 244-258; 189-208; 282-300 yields 0.01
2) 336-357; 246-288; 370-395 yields 0.44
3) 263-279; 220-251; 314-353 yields 0.06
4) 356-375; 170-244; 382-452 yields 0.30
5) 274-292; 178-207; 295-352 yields 0.07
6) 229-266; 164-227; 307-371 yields -0.04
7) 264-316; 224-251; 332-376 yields -0.12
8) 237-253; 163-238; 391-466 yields 0.01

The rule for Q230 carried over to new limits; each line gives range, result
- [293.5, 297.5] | 420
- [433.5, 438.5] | 239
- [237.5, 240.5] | 398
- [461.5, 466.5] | 401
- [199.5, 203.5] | 448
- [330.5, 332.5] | 422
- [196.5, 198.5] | 426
